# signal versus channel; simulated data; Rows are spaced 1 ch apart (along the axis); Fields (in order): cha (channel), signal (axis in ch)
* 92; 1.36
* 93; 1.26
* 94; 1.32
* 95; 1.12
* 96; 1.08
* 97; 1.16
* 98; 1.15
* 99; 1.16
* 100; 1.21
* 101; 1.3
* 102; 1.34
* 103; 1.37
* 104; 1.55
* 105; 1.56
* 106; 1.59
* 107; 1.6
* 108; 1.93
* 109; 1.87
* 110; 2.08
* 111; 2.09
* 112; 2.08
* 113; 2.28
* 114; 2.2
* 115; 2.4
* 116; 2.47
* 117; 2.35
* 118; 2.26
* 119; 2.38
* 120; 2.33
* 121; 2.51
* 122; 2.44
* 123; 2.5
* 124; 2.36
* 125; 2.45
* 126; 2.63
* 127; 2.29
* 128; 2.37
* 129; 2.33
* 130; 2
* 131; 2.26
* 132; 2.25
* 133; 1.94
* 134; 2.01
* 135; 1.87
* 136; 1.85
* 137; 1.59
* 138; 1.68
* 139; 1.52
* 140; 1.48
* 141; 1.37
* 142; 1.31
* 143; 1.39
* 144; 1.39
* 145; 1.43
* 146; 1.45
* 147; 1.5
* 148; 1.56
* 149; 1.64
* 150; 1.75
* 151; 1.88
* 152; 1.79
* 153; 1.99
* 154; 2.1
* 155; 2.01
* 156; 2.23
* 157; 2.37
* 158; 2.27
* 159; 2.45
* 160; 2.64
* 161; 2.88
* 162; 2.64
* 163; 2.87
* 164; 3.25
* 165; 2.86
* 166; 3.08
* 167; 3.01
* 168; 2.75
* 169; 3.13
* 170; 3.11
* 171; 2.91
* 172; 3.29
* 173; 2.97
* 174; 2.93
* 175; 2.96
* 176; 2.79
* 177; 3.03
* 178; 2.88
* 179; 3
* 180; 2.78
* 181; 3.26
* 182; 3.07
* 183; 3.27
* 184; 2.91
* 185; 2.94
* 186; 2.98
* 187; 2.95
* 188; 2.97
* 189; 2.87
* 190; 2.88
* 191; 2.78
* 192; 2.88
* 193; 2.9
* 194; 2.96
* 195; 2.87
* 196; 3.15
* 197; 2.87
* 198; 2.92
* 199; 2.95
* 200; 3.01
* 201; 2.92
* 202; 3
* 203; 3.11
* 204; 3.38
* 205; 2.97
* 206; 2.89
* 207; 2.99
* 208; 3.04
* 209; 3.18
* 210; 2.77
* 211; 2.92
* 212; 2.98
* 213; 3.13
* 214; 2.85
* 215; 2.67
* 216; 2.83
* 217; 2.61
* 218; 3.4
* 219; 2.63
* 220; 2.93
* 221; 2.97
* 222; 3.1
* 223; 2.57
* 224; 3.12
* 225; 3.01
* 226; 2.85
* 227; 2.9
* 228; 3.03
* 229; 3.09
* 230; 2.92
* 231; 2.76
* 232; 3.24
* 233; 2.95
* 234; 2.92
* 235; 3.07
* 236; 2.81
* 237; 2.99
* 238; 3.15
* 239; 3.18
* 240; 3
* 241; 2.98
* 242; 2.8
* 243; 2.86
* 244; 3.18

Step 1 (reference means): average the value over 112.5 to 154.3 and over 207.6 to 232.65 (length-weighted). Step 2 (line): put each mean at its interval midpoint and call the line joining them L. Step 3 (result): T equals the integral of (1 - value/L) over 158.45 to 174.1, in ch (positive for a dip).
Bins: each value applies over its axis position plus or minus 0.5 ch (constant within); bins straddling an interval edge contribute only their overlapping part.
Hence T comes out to -3.8 ch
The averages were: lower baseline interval 1.99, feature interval 2.92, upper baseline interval 2.94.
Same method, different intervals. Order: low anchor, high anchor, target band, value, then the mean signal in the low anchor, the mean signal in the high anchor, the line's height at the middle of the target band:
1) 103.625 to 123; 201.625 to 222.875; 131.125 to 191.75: 3.3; 2.12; 2.96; 2.53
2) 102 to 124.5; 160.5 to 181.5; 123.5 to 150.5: 6.5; 2.08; 2.97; 2.45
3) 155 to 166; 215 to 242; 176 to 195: -1.4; 2.64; 2.95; 2.75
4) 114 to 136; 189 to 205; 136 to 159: 7.1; 2.29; 2.97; 2.5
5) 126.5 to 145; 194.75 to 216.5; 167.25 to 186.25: -3.9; 1.82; 2.97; 2.5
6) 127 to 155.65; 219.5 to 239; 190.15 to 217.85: -3.4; 1.79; 2.97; 2.63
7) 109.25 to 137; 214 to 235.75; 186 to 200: -1.1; 2.24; 2.93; 2.71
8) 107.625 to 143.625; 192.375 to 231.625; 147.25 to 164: 1.3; 2.08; 2.95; 2.39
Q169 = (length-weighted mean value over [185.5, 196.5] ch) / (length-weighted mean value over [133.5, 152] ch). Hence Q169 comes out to 1.8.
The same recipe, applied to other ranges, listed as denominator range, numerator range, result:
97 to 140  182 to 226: 1.50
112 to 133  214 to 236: 1.25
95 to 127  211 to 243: 1.54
